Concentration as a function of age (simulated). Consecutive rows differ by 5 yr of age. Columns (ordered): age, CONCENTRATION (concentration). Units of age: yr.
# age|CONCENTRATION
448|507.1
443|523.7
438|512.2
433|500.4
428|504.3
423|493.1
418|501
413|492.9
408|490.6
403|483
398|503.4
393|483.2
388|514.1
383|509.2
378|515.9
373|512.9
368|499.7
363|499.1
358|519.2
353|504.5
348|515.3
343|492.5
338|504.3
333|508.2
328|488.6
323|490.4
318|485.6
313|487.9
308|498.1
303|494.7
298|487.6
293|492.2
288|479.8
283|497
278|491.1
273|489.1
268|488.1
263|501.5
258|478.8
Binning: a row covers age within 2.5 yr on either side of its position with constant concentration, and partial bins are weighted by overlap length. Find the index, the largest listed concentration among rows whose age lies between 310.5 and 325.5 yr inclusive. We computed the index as 490.4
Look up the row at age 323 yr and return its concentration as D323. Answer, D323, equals 490.4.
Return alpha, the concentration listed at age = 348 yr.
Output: 515.3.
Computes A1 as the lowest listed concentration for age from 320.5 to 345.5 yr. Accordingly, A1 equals 488.6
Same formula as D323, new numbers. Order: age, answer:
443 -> 523.7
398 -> 503.4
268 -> 488.1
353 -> 504.5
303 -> 494.7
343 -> 492.5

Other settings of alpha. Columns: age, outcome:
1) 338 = 504.3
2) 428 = 504.3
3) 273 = 489.1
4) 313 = 487.9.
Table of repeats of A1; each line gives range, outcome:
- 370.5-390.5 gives 509.2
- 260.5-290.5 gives 479.8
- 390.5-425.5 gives 483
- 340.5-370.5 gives 492.5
